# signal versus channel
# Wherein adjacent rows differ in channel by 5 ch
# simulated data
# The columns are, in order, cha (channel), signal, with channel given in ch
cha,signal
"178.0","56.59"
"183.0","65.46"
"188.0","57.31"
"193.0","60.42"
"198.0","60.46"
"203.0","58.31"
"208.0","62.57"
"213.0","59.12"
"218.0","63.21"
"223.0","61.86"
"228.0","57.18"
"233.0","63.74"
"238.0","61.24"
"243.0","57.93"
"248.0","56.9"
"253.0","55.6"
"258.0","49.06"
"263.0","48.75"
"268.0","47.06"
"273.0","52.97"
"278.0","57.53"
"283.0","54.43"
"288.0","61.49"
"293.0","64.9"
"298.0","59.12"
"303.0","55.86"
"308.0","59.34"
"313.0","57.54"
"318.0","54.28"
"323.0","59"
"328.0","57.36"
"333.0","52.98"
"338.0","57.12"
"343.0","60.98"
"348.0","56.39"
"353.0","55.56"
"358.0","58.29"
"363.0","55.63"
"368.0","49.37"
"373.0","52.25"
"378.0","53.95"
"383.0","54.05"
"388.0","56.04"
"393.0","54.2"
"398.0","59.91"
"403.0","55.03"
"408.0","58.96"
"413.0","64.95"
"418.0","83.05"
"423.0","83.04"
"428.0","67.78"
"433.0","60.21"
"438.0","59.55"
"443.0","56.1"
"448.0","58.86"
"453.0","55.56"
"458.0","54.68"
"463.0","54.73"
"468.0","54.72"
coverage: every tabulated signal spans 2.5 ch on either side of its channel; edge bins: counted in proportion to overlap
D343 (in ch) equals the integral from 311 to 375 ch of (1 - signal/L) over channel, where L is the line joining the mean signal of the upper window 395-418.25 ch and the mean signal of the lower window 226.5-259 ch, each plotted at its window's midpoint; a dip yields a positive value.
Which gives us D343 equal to 4.9 ch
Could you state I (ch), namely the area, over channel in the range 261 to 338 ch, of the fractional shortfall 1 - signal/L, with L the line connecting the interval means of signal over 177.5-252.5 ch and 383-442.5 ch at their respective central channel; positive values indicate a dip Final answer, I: 6.51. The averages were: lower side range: 60.1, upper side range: 63.2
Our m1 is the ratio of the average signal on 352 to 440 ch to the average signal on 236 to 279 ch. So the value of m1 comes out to 1.1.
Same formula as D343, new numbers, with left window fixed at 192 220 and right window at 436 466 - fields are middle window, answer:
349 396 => 2.7 ch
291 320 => 0.2 ch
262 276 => 2.3 ch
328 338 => 0.6 ch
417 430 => -4.7 ch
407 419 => -2.4 ch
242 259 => 1.4 ch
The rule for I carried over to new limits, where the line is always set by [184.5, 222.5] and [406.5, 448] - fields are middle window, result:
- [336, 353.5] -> 1.76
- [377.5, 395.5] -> 2.95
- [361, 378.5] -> 3.32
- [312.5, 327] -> 1.52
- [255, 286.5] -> 5.18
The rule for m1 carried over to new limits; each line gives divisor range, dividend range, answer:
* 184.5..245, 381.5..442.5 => 1.04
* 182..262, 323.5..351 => 0.97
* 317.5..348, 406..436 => 1.22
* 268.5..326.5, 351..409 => 0.96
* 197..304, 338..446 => 1.04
